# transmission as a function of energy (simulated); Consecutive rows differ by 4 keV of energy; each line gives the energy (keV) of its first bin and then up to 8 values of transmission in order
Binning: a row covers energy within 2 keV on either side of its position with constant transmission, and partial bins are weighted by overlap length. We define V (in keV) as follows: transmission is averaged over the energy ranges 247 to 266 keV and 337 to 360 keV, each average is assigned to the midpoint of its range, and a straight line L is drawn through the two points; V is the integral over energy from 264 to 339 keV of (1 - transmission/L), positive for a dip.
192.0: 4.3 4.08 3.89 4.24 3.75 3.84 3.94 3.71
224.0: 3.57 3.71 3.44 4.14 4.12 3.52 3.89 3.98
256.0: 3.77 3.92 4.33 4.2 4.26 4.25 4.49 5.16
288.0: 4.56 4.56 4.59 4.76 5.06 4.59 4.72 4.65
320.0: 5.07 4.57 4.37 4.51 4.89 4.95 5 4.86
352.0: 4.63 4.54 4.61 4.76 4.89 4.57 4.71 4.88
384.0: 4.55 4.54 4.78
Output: -4.3 keV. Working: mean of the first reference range 3.98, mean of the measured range 4.62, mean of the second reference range 4.78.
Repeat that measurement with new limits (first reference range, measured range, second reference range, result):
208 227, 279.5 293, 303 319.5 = -0.7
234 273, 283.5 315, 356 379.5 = -3.2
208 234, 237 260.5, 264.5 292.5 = 1.2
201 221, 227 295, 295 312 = 3.5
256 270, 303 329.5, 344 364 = -1.6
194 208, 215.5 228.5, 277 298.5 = 1.4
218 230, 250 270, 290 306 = 0.7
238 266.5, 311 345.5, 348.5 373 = -2.2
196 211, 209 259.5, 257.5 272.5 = 3.2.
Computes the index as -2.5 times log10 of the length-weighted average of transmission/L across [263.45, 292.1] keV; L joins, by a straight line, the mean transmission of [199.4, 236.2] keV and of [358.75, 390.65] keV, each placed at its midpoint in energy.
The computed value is -0.08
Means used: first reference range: 3.8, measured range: 4.48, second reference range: 4.69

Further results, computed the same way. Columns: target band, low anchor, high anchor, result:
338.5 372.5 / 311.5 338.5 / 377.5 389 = -0.02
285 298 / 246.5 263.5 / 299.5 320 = -0.03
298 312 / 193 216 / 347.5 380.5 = -0.08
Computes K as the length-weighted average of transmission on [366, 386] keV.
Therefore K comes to 4.72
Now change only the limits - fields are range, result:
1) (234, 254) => 3.93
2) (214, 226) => 3.74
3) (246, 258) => 3.88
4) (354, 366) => 4.64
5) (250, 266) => 4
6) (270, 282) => 4.33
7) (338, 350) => 4.94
